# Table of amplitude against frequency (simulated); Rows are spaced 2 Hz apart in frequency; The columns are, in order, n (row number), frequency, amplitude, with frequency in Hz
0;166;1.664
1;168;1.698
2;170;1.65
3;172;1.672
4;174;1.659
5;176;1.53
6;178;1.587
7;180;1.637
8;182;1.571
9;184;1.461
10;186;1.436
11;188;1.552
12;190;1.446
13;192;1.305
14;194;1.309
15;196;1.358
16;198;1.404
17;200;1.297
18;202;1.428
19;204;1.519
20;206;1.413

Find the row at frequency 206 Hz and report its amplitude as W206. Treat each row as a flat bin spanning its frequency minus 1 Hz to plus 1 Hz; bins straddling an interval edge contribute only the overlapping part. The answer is 1.413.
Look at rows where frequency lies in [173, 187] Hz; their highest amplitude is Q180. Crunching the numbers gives 1.659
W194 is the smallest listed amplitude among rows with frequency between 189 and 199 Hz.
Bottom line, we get 1.305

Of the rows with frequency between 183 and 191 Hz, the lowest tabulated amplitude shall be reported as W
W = 1.436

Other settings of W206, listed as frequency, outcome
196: 1.358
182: 1.571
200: 1.297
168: 1.698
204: 1.519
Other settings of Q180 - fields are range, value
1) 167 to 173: 1.698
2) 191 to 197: 1.358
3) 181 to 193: 1.571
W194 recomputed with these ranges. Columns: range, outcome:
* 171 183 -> 1.53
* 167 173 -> 1.65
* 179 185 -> 1.461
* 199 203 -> 1.297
